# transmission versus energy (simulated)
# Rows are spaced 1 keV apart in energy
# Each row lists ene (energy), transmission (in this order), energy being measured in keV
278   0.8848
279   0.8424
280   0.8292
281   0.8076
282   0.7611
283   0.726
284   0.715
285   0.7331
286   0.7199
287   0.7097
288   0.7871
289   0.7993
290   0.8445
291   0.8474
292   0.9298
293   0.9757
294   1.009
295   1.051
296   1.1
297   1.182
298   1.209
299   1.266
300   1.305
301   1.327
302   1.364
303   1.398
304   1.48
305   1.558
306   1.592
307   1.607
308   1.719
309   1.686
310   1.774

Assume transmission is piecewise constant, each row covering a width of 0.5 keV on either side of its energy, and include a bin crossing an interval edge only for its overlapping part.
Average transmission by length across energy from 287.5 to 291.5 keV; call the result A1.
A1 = 0.82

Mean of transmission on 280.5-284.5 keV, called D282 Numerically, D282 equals 0.752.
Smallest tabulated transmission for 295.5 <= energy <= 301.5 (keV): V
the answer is 1.1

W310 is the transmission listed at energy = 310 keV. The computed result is 1.774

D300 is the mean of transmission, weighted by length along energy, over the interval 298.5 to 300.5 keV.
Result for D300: 1.29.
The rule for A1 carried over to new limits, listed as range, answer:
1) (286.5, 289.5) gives 0.765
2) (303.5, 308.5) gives 1.59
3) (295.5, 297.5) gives 1.14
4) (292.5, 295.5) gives 1.01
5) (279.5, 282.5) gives 0.799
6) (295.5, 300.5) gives 1.21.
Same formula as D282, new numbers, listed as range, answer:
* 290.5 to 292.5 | 0.889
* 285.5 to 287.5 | 0.715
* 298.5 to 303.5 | 1.33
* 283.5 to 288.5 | 0.733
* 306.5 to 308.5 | 1.66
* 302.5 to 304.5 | 1.44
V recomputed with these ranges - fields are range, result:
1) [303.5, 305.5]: 1.48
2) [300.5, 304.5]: 1.327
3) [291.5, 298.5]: 0.9298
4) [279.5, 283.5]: 0.726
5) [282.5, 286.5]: 0.715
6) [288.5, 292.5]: 0.7993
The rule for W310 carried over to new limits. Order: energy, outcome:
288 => 0.7871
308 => 1.719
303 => 1.398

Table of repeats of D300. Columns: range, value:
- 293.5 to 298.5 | 1.11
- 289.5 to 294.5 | 0.921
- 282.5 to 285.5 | 0.725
